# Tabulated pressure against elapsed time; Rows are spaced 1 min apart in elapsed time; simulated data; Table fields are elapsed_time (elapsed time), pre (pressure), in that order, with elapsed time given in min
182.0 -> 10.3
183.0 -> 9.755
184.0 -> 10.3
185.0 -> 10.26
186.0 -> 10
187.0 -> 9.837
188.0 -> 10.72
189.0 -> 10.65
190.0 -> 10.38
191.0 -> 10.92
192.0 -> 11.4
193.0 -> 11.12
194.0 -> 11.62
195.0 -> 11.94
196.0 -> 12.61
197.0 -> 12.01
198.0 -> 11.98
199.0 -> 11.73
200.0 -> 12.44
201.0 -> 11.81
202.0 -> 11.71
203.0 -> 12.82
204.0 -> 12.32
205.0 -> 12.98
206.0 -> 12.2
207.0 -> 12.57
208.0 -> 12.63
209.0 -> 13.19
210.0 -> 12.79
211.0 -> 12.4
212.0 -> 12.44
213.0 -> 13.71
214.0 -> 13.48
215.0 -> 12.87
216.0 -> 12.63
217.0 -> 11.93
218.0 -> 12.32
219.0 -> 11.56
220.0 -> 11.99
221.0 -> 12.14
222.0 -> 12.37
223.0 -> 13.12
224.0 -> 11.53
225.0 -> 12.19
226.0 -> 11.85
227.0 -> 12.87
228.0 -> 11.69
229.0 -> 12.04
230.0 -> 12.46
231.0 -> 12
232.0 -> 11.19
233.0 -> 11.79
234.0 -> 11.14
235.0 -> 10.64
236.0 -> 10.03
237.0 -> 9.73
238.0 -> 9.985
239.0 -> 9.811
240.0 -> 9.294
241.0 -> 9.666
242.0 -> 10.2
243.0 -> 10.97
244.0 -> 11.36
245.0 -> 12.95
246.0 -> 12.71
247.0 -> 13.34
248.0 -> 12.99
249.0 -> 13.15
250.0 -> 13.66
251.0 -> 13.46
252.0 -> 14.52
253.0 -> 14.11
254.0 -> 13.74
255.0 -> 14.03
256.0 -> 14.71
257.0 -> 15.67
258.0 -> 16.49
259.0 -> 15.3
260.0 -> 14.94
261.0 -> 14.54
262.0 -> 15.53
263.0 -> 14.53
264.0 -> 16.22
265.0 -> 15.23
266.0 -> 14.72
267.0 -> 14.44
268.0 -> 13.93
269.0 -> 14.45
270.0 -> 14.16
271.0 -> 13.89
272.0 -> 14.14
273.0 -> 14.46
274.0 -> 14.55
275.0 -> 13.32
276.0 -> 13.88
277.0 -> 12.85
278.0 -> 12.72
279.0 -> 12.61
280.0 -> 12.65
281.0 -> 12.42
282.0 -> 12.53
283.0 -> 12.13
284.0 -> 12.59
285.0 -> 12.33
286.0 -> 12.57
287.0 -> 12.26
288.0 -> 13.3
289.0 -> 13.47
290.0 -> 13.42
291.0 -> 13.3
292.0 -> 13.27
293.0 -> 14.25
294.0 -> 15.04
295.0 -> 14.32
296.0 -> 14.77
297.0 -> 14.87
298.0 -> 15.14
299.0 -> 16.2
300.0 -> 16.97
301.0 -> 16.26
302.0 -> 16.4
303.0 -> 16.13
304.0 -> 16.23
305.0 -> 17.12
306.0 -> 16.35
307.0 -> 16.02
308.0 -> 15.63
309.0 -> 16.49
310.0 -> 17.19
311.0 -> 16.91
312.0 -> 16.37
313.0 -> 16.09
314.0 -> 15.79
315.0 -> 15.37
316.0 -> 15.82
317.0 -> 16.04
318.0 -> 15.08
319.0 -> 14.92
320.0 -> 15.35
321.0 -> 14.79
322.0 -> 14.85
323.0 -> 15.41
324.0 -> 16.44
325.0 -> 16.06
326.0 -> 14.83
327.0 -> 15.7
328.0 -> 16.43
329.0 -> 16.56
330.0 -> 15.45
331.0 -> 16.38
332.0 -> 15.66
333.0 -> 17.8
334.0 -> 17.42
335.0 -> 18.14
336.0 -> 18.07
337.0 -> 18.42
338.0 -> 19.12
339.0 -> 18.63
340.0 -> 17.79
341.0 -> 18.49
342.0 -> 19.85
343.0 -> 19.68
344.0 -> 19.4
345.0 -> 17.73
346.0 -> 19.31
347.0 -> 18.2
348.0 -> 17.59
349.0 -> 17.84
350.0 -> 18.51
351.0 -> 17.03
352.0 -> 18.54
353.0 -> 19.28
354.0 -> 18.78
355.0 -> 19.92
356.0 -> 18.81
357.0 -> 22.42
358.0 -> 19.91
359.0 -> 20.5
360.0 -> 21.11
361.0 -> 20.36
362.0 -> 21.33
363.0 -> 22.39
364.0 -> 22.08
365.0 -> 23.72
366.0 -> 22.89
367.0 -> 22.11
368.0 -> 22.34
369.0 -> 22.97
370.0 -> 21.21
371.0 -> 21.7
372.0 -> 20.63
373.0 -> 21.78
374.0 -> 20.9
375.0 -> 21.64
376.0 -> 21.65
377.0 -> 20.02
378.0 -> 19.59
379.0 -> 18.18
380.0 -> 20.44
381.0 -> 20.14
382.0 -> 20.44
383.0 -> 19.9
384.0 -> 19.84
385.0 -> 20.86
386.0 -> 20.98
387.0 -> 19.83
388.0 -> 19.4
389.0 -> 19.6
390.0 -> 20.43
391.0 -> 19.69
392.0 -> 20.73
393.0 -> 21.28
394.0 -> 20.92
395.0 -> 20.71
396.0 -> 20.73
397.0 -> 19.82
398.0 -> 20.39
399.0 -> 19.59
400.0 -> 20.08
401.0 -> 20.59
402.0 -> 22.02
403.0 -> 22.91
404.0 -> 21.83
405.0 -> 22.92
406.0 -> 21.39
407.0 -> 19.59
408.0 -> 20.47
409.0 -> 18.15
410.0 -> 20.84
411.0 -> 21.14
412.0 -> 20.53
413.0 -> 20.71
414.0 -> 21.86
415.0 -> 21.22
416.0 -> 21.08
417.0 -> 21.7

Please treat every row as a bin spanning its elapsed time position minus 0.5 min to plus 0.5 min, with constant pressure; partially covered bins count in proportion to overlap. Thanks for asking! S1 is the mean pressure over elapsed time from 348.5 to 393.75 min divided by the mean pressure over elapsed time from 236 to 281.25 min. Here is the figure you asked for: 1.54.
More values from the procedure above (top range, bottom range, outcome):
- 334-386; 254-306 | 1.40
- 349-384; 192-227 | 1.67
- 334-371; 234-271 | 1.51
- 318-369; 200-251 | 1.54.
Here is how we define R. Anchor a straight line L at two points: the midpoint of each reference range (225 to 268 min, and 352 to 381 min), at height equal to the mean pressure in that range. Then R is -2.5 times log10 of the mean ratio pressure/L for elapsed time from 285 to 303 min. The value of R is 0.12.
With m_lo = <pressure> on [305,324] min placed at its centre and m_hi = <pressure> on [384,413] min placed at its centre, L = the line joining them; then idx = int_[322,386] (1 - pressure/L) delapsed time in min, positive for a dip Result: -4.1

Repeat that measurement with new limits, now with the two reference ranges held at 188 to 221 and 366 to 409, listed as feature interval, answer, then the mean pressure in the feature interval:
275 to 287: 2.34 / 12.7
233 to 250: 3.28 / 11.2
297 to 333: 2.83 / 16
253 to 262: -0.17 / 14.9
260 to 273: 0.35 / 14.7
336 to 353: 0.19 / 18.5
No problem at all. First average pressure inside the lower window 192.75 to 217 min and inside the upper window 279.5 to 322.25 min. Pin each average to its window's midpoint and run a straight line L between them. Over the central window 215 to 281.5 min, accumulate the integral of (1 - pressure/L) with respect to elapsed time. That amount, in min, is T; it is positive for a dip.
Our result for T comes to 3.1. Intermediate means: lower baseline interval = 12.4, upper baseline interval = 14.9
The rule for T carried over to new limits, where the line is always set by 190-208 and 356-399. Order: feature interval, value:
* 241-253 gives 1.5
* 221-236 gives 1.8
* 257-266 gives -0.1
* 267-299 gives 5.1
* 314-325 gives 1.5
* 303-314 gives 0.6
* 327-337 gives 0.9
